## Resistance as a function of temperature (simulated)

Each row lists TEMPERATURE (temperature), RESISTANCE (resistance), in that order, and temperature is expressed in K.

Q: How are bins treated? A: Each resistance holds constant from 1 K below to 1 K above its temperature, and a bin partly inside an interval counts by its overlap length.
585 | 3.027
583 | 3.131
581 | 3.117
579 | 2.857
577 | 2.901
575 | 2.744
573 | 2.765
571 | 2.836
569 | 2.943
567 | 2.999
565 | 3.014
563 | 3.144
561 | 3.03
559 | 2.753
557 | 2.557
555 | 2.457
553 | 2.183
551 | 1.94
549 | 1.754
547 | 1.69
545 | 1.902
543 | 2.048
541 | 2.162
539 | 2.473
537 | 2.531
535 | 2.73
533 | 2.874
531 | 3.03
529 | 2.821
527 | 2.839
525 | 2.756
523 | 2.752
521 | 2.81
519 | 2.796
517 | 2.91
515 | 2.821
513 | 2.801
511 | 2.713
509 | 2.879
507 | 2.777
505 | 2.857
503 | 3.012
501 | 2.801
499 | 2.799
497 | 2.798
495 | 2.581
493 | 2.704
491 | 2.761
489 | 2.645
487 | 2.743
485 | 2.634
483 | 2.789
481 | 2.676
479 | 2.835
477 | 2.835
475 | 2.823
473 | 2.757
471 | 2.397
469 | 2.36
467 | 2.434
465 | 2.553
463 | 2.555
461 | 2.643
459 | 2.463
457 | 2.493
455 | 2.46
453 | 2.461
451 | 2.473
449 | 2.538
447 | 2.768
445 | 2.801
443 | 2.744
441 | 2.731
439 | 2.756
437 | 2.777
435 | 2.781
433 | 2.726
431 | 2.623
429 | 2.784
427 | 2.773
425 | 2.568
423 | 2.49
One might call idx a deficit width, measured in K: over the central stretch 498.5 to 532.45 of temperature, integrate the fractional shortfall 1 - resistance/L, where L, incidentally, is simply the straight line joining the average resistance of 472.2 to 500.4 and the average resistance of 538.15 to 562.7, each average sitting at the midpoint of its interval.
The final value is -4.2 K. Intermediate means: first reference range 2.74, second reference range 2.27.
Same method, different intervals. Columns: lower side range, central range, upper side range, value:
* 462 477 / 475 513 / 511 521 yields -1.0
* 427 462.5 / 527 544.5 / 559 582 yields 1.7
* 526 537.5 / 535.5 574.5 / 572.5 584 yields 5.2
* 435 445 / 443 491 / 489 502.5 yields 2.3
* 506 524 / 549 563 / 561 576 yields 2.0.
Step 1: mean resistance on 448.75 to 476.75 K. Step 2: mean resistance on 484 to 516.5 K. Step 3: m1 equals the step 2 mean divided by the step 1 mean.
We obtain 1.09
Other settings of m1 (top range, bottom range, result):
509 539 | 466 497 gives 1.05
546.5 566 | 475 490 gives 0.90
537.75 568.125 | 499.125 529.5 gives 0.85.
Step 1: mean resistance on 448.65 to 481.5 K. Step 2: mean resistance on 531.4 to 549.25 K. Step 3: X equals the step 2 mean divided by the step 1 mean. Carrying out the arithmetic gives 0.89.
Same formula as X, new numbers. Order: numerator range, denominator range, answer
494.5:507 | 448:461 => 1.13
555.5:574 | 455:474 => 1.15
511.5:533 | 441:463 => 1.09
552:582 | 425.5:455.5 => 1.05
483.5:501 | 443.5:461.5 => 1.06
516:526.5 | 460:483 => 1.07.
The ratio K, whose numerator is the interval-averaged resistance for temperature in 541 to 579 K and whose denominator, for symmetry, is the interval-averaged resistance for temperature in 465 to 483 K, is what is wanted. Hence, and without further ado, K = 0.96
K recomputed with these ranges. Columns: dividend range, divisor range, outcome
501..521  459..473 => 1.13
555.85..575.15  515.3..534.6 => 1.01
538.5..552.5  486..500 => 0.73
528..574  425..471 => 0.97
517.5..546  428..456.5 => 0.98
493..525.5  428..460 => 1.06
